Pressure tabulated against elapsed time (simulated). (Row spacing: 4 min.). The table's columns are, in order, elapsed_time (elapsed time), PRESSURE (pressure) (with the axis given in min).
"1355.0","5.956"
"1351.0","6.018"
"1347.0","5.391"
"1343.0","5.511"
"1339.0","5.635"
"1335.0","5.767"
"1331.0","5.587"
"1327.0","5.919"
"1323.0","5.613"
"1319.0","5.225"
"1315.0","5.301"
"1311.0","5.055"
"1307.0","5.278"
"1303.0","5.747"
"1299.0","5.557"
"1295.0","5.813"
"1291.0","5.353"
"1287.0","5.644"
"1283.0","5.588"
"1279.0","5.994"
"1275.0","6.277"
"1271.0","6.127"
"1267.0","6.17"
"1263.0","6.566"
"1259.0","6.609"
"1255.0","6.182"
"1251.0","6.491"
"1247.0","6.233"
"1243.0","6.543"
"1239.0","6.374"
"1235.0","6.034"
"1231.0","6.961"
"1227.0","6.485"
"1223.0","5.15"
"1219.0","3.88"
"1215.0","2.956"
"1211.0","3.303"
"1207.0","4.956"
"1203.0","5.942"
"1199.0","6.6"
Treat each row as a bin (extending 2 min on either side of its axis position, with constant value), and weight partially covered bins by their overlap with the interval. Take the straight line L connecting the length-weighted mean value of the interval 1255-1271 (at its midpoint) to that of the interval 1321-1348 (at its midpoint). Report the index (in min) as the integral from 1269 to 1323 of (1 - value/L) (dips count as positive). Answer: 3.8 min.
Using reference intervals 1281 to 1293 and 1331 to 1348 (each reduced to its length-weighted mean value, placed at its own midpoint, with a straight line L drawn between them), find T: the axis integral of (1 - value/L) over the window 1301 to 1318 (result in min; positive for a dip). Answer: 0.7 min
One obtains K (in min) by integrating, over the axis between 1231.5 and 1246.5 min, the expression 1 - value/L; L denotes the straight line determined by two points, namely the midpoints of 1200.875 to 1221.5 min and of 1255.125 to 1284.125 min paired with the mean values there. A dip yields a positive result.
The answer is -3.5 min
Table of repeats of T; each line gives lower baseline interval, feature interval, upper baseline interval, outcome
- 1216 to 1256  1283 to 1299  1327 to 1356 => 0.6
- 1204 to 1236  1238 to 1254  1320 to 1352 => -4.0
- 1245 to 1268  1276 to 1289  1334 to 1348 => 0.8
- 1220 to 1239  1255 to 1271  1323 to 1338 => -1.1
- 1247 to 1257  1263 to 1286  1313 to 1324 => -0.3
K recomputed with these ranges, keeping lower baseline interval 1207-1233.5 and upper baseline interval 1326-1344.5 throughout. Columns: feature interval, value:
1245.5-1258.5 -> -3.3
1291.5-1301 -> -0.4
